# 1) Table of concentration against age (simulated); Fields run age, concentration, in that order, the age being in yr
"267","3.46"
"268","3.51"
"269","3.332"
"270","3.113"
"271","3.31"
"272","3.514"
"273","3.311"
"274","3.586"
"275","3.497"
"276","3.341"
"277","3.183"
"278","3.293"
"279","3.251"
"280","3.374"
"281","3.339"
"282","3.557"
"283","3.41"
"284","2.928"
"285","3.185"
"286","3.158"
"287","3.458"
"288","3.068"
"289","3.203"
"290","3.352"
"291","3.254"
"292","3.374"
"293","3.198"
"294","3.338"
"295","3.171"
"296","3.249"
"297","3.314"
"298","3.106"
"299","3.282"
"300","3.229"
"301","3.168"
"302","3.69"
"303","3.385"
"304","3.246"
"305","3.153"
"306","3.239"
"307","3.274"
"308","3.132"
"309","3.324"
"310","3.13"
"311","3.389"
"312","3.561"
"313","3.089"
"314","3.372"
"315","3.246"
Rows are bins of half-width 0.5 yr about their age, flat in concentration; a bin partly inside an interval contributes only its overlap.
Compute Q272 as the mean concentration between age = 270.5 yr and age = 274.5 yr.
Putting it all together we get 3.43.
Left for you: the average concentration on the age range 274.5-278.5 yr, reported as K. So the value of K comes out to 3.33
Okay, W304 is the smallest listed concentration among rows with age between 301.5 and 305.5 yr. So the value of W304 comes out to 3.153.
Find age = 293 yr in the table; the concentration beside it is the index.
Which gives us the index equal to 3.198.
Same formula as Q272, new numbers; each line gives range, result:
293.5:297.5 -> 3.27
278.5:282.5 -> 3.38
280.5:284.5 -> 3.31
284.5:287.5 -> 3.27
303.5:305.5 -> 3.2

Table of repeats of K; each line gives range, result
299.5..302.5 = 3.36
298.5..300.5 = 3.26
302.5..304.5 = 3.32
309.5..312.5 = 3.36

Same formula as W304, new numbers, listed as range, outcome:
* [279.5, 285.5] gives 2.928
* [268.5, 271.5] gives 3.113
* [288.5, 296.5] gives 3.171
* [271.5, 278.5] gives 3.183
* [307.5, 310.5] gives 3.13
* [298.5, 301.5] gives 3.168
